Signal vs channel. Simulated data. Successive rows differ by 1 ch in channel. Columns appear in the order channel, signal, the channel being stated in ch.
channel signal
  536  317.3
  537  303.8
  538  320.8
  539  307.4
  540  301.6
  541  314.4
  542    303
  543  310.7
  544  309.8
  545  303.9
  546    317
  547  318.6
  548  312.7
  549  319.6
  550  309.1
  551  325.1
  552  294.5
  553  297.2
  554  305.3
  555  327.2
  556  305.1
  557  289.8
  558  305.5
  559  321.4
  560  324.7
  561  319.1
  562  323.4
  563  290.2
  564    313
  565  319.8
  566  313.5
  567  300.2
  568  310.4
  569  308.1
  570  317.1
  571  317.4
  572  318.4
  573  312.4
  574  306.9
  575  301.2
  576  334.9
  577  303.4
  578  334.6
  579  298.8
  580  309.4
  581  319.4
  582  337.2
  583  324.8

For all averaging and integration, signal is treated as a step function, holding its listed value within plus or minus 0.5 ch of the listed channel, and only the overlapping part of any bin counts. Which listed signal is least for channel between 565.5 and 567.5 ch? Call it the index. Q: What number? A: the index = 300.2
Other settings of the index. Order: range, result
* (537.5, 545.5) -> 301.6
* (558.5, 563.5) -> 290.2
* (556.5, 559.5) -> 289.8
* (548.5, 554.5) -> 294.5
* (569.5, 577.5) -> 301.2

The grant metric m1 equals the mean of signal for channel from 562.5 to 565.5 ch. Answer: 308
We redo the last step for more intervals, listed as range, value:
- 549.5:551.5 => 317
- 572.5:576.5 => 314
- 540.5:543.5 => 309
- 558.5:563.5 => 316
